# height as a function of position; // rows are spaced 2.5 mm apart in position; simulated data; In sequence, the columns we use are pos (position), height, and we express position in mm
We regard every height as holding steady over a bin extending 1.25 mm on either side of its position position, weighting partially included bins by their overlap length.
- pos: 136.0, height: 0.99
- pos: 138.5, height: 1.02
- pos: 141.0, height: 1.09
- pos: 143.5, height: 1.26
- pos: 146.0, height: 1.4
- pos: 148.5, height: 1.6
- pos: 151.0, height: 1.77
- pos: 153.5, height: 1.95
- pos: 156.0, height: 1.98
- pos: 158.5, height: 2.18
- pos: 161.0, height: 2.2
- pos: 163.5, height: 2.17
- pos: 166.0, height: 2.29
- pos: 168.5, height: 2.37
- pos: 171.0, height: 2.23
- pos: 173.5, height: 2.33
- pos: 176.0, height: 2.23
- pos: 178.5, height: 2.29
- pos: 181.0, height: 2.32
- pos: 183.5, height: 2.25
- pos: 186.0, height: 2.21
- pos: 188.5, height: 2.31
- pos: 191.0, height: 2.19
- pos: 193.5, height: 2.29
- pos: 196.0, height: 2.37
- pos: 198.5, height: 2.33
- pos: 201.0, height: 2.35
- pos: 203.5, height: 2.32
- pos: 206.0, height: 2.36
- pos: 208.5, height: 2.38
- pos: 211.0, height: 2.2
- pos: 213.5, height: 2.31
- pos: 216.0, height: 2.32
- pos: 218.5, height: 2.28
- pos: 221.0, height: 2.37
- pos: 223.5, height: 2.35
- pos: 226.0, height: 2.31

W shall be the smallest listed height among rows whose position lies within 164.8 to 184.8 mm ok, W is 2.23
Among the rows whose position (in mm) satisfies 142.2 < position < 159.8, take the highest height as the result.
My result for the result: 2.18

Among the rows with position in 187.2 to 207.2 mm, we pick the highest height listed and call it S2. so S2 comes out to 2.37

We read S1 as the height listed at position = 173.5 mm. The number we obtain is 2.33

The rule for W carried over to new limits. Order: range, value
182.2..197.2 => 2.19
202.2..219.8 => 2.2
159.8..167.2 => 2.17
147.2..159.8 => 1.6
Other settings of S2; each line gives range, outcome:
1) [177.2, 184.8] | 2.32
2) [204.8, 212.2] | 2.38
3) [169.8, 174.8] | 2.33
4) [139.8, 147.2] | 1.4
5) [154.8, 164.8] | 2.2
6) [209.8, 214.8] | 2.31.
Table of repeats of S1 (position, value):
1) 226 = 2.31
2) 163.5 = 2.17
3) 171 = 2.23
